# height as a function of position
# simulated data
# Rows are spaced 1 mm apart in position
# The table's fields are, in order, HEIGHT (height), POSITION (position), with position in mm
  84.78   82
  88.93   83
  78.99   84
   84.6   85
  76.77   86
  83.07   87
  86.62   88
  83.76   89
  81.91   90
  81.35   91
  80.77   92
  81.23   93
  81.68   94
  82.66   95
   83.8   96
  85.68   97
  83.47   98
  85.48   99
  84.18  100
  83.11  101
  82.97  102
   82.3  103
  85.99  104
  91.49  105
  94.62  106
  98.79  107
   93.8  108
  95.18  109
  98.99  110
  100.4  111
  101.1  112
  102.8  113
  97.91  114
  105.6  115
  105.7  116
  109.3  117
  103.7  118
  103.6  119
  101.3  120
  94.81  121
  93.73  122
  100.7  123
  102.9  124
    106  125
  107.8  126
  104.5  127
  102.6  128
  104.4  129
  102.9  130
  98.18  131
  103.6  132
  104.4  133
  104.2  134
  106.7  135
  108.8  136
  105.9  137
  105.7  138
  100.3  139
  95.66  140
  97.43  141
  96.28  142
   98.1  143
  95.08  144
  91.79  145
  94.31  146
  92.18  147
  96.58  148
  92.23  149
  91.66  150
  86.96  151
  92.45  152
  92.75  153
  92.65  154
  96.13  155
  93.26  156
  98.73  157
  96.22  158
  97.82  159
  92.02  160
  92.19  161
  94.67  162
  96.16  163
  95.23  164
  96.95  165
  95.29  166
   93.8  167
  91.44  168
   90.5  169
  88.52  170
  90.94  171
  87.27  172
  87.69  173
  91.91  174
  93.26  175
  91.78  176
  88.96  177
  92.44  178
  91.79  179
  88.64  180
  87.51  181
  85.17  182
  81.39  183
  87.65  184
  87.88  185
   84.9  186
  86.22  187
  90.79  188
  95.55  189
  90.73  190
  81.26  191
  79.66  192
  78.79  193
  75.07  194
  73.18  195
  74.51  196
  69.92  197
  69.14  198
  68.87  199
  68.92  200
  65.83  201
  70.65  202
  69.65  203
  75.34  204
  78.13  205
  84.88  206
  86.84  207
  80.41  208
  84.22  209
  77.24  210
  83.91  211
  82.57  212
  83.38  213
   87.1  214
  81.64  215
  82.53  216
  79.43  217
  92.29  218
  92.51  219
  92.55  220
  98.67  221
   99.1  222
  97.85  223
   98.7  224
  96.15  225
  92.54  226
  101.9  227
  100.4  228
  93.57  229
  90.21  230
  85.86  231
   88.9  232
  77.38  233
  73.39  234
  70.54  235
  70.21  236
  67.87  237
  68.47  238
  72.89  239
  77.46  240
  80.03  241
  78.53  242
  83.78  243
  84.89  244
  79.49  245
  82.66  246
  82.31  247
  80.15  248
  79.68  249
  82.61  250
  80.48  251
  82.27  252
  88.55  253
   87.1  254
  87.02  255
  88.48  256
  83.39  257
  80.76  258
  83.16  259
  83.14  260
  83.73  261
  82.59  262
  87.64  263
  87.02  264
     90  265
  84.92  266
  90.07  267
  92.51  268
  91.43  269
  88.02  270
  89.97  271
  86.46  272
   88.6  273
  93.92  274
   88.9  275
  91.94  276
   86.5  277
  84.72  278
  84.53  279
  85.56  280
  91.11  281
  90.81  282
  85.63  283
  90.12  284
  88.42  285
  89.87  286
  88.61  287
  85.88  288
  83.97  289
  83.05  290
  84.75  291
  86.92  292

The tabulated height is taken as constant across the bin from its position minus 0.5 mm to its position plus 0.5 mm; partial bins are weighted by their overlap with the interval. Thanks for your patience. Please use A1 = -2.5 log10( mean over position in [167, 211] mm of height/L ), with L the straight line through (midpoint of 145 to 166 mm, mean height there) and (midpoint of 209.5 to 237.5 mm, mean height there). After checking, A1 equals 0.10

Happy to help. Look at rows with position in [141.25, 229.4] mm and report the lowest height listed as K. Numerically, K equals 65.83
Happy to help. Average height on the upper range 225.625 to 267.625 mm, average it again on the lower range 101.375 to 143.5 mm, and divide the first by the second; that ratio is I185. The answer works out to 0.8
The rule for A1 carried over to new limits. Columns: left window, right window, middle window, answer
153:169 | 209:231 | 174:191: 0.05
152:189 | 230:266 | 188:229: 0.03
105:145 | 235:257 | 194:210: 0.17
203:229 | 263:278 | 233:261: 0.11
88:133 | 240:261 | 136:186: -0.03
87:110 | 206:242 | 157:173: -0.09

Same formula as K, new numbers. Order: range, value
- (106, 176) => 86.96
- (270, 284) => 84.53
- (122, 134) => 93.73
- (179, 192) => 79.66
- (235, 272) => 67.87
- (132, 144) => 95.08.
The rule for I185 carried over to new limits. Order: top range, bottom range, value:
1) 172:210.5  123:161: 0.83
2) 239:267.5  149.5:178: 0.90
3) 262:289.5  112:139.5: 0.86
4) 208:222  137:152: 0.90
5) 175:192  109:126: 0.87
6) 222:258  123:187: 0.88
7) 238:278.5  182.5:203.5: 1.08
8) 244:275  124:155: 0.86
